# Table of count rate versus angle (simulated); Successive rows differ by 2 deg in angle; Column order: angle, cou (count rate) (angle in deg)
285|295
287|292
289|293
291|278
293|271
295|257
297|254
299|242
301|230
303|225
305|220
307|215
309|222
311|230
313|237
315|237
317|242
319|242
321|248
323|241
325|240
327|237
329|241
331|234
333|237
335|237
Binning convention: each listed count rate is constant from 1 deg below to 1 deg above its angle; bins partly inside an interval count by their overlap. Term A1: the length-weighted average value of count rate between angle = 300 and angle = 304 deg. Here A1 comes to 228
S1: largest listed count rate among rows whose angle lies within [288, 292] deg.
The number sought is 293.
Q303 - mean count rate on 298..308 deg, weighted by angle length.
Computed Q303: 226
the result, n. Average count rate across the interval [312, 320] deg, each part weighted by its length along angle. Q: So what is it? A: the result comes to 240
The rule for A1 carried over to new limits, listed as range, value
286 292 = 288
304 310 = 219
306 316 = 228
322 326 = 240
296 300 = 248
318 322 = 245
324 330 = 239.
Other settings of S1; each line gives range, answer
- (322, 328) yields 241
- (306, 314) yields 237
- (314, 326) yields 248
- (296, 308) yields 254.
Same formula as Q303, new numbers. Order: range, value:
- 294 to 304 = 242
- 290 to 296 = 269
